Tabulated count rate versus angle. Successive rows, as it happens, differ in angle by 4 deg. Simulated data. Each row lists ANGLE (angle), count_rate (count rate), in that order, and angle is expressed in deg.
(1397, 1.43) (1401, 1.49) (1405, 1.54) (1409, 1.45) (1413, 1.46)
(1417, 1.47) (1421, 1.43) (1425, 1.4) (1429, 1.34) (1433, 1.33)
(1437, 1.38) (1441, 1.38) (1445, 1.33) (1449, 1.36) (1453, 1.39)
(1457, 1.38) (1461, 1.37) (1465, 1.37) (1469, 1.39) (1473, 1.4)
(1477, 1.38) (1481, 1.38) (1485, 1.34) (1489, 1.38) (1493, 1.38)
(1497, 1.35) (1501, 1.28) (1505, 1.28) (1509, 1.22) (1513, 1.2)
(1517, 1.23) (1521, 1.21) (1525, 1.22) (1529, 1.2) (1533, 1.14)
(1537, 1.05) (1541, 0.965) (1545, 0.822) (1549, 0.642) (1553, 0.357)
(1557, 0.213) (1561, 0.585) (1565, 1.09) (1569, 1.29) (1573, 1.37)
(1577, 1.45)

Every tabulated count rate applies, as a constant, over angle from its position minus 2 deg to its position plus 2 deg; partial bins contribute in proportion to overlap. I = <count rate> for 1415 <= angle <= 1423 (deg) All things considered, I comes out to 1.45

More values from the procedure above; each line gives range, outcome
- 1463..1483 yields 1.38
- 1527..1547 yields 1.04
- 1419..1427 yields 1.42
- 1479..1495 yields 1.37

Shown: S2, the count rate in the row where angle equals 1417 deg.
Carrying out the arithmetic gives 1.47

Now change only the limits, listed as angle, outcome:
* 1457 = 1.38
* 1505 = 1.28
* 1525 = 1.22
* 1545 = 0.822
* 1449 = 1.36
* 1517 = 1.23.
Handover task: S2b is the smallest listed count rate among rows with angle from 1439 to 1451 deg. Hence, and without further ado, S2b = 1.33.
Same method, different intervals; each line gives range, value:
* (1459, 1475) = 1.37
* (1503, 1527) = 1.2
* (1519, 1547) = 0.822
